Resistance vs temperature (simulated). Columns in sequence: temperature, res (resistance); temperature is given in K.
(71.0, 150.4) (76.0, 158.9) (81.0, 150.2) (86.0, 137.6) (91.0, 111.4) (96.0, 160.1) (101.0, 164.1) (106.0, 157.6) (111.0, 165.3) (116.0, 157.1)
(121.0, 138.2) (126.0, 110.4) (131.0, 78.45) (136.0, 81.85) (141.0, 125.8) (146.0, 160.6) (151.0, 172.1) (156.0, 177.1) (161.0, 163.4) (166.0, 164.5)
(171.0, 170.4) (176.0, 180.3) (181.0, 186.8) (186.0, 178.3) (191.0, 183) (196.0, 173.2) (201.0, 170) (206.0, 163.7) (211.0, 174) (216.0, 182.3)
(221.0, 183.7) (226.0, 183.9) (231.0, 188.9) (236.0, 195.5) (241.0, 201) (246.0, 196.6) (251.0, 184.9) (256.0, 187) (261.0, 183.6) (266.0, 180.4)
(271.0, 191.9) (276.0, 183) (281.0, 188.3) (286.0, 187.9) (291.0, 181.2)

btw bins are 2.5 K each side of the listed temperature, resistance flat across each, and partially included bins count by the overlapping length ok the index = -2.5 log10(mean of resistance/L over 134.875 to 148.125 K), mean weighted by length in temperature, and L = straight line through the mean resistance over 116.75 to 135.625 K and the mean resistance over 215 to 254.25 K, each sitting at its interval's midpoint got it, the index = -0.03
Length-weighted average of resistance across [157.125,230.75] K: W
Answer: 176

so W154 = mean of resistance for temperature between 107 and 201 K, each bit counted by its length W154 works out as 154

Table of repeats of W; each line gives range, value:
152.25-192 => 175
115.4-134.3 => 116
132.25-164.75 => 145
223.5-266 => 190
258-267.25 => 182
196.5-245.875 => 183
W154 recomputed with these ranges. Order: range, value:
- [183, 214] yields 174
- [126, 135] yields 87.9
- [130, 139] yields 83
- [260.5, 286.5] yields 186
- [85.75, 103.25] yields 144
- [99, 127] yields 151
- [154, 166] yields 169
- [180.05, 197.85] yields 180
